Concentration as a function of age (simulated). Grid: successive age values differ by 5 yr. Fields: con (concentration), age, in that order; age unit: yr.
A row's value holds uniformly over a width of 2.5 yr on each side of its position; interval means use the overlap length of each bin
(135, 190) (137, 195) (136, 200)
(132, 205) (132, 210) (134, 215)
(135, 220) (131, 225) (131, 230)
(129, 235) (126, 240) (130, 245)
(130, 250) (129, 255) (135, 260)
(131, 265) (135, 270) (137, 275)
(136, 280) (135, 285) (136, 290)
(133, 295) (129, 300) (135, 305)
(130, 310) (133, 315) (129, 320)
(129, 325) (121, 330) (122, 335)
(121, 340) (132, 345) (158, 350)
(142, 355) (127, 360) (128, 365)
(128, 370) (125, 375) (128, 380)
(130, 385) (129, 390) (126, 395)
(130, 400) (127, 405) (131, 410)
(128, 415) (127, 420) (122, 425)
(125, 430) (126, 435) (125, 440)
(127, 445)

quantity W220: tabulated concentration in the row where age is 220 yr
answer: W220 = 135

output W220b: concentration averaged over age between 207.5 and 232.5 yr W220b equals 133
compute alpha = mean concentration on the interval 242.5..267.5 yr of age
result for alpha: 131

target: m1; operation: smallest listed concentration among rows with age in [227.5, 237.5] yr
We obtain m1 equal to 129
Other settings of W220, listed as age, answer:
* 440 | 125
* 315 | 133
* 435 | 126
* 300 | 129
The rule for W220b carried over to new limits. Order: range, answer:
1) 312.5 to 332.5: 128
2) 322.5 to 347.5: 125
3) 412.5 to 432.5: 126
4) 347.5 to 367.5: 139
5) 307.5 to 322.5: 131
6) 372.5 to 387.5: 128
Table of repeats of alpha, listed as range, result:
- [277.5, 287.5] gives 136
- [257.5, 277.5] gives 134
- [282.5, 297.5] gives 135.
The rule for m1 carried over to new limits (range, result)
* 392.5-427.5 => 122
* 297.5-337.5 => 121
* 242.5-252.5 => 130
